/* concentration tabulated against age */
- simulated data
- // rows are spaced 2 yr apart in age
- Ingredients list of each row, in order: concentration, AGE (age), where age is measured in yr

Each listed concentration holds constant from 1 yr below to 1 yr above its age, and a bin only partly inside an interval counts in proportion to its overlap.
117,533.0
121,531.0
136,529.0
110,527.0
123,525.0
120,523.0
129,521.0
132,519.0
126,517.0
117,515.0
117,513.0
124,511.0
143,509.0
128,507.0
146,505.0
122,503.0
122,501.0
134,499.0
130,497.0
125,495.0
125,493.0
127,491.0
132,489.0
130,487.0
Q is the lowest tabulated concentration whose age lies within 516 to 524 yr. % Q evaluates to 120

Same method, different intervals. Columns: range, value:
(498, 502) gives 122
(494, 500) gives 125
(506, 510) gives 128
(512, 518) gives 117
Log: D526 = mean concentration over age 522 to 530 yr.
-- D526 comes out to 122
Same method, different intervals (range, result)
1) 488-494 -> 128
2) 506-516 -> 126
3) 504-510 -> 139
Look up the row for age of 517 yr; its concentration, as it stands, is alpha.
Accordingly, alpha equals 126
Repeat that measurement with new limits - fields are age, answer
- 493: 125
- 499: 134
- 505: 146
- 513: 117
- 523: 120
